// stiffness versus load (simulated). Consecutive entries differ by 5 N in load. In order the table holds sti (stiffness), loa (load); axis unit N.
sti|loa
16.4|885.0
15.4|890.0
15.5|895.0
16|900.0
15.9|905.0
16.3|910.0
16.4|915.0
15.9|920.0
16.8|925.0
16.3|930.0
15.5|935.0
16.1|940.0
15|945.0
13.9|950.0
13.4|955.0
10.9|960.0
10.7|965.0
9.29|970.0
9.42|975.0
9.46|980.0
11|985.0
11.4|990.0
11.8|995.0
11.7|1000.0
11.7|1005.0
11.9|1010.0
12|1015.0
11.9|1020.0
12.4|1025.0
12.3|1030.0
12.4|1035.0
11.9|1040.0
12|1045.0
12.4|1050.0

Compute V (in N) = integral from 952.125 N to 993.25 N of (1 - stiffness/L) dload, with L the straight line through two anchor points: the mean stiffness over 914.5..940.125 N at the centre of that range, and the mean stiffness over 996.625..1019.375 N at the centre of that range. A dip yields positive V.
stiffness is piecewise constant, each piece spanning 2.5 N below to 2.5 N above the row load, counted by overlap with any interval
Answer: 8.9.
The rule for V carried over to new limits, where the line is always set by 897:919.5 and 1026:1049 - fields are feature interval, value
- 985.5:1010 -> 3.2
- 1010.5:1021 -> 0.7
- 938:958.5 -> 0.7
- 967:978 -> 3.7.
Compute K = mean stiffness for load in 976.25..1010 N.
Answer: 11.2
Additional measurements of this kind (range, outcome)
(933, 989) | 12.2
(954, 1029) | 11.2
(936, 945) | 15.7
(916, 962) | 15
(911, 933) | 16.3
